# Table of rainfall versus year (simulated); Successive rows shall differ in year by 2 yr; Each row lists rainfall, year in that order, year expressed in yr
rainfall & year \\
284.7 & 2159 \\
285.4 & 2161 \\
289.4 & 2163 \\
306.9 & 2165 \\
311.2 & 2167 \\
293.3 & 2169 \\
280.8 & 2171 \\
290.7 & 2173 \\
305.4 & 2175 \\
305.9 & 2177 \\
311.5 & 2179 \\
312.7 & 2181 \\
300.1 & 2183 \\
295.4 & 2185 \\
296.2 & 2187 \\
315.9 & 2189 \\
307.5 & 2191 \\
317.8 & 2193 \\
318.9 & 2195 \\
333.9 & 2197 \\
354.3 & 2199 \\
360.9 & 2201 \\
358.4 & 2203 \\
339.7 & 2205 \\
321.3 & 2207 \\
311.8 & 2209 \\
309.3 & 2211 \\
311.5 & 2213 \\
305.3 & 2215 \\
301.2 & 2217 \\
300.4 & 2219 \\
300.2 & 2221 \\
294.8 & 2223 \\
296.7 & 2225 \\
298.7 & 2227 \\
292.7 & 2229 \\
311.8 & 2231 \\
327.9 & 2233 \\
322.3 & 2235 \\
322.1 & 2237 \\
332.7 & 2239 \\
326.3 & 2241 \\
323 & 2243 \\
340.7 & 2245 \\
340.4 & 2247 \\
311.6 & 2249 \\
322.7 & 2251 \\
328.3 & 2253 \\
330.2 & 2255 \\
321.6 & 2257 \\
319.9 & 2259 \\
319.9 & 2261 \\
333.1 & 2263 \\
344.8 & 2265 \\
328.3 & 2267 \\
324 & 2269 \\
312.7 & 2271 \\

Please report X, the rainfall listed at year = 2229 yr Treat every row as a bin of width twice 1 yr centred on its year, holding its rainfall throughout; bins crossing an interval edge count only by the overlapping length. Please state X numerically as 292.7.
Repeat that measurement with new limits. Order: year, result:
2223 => 294.8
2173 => 290.7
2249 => 311.6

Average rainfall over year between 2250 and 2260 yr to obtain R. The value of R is 325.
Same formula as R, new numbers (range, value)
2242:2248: 335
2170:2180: 299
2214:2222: 302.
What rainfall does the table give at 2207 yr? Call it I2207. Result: 321.3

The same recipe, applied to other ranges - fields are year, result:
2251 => 322.7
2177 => 305.9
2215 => 305.3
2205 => 339.7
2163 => 289.4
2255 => 330.2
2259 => 319.9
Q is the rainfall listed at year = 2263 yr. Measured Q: 333.1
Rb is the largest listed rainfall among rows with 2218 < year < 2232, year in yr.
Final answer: 311.8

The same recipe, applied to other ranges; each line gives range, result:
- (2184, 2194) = 317.8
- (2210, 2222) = 311.5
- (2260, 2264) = 333.1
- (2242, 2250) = 340.7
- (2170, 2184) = 312.7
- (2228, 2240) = 332.7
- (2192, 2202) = 360.9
